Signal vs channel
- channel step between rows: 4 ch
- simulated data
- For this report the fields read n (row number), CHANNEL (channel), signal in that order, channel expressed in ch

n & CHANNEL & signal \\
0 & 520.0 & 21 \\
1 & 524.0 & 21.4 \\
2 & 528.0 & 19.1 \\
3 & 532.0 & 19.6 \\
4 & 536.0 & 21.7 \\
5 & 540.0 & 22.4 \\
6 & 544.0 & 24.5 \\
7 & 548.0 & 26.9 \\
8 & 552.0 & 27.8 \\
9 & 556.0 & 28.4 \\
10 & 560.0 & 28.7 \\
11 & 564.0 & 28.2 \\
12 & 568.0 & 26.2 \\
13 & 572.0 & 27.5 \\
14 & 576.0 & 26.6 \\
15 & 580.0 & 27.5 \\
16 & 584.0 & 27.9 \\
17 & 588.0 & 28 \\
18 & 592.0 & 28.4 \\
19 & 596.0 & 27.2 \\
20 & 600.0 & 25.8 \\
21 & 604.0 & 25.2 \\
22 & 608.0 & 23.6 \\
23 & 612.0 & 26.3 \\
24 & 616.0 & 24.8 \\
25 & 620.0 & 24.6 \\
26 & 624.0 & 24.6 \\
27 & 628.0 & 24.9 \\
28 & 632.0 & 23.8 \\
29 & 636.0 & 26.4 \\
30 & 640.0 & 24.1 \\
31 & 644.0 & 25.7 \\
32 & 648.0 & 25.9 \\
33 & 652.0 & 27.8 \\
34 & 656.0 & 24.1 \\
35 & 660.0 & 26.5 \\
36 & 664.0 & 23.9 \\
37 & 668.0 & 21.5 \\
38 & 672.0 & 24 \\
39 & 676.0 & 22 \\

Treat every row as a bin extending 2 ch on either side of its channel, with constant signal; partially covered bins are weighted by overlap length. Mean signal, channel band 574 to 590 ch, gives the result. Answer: 27.5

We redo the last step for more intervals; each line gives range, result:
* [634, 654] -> 26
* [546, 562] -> 28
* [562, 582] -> 27.2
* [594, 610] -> 25.4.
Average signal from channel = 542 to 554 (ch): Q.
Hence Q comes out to 26.4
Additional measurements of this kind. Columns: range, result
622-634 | 24.4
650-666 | 25.6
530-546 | 22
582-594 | 28.1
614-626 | 24.7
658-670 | 24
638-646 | 24.9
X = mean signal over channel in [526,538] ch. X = 20.1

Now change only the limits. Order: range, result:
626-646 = 25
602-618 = 25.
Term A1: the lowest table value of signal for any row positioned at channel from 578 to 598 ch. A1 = 27.2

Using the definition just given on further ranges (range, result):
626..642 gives 23.8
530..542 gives 19.6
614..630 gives 24.6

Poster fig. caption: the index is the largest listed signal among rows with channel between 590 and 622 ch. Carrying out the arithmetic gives 28.4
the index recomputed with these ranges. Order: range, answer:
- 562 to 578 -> 28.2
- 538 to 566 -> 28.7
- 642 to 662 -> 27.8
